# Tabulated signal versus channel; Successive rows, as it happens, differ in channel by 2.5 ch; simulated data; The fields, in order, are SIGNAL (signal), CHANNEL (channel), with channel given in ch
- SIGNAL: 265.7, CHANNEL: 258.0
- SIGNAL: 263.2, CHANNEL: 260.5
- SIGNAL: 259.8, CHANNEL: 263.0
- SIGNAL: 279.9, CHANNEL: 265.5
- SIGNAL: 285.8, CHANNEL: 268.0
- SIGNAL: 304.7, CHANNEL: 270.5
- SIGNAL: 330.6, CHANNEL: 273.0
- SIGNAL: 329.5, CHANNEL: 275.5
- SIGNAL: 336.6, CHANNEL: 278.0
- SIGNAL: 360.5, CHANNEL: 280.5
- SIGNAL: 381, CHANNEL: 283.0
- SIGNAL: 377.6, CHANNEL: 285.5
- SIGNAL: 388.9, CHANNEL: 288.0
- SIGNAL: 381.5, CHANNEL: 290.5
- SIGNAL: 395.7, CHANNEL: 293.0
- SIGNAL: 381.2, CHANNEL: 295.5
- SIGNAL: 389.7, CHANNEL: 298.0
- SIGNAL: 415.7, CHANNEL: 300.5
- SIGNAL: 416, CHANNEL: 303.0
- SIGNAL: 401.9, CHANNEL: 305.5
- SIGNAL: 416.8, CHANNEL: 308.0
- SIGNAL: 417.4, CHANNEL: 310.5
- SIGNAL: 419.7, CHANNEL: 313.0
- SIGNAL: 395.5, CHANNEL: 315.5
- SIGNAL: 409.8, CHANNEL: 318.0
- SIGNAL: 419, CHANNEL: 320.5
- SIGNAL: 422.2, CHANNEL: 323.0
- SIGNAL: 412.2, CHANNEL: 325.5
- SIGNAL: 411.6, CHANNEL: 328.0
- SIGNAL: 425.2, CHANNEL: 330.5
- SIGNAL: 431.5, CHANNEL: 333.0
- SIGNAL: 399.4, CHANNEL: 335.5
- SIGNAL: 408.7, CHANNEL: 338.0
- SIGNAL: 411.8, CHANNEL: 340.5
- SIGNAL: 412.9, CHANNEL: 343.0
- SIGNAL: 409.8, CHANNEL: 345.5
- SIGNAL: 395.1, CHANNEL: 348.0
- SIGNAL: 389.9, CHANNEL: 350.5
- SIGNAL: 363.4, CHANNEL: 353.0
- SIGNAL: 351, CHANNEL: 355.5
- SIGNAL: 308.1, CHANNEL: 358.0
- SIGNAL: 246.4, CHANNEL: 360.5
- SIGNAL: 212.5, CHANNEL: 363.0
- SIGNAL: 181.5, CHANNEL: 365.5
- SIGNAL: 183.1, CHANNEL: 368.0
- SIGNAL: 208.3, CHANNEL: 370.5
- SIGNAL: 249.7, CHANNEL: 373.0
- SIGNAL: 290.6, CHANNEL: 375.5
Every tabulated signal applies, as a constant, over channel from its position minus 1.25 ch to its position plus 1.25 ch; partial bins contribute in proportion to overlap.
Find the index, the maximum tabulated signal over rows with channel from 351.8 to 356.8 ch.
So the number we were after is 363.4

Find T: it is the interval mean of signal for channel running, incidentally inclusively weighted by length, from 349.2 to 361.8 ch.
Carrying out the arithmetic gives 332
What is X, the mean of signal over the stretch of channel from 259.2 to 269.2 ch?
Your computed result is 272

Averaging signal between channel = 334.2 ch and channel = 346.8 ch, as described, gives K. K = 409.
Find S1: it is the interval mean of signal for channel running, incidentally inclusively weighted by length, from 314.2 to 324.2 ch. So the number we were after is 412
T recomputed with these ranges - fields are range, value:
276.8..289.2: 369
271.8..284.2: 348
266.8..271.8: 296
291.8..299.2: 389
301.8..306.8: 409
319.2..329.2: 416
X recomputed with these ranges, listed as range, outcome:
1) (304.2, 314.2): 414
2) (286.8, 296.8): 387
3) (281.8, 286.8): 379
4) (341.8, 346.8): 411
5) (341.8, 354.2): 394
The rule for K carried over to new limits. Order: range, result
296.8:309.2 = 408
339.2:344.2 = 412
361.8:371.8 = 197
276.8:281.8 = 349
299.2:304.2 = 416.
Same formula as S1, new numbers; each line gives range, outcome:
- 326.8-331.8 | 419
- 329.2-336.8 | 419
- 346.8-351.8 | 392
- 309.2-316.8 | 411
